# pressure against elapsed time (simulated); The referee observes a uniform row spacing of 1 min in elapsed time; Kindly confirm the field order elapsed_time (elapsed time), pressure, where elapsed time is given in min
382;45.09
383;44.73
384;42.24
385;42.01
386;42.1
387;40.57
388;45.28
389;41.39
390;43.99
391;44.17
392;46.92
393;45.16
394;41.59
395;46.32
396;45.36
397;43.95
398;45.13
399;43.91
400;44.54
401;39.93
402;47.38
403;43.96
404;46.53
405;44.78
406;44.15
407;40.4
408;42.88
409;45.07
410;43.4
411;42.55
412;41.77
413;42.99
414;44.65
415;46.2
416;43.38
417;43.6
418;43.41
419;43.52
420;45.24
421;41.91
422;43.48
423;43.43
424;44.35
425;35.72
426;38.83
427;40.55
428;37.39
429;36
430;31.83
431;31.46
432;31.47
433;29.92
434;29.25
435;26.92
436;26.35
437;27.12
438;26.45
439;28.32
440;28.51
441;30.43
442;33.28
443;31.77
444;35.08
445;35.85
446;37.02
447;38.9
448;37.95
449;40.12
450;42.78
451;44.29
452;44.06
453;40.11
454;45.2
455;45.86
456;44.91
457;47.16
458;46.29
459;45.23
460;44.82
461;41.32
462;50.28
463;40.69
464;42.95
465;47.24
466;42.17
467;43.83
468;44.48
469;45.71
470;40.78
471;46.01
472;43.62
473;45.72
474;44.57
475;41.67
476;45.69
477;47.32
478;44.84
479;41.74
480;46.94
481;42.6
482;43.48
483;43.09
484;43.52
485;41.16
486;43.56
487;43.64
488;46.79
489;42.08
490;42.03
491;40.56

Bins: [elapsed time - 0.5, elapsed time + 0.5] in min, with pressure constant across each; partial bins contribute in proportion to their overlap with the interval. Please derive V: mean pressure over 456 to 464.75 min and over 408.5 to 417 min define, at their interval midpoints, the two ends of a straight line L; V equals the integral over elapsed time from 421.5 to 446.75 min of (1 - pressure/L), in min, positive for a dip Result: 6.0 min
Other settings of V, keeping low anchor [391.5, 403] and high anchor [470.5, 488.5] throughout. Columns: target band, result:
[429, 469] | 5.7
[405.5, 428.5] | 1.0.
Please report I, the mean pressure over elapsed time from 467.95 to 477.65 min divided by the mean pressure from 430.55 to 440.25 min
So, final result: 1.56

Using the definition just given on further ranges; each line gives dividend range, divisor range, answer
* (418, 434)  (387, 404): 0.86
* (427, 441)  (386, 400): 0.69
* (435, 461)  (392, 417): 0.86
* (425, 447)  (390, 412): 0.73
